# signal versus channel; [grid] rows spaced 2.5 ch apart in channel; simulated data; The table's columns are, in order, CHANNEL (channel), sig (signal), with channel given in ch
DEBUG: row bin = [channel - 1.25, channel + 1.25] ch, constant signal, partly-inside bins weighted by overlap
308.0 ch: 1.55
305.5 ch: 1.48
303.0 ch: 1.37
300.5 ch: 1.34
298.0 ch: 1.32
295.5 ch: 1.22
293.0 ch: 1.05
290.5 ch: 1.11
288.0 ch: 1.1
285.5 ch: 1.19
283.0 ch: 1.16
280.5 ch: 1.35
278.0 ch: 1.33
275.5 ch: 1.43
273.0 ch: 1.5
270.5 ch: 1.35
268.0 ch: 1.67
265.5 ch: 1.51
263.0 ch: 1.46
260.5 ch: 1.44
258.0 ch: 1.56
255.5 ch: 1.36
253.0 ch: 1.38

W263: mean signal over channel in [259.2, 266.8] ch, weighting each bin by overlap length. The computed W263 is 1.47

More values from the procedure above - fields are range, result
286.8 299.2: 1.16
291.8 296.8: 1.14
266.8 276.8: 1.49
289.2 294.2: 1.08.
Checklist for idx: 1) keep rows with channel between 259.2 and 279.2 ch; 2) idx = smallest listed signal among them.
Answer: 1.33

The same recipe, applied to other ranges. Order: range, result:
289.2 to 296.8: 1.05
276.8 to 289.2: 1.1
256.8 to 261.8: 1.44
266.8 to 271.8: 1.35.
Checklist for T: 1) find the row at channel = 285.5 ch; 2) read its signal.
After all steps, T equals 1.19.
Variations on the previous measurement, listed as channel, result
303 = 1.37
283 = 1.16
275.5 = 1.43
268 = 1.67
